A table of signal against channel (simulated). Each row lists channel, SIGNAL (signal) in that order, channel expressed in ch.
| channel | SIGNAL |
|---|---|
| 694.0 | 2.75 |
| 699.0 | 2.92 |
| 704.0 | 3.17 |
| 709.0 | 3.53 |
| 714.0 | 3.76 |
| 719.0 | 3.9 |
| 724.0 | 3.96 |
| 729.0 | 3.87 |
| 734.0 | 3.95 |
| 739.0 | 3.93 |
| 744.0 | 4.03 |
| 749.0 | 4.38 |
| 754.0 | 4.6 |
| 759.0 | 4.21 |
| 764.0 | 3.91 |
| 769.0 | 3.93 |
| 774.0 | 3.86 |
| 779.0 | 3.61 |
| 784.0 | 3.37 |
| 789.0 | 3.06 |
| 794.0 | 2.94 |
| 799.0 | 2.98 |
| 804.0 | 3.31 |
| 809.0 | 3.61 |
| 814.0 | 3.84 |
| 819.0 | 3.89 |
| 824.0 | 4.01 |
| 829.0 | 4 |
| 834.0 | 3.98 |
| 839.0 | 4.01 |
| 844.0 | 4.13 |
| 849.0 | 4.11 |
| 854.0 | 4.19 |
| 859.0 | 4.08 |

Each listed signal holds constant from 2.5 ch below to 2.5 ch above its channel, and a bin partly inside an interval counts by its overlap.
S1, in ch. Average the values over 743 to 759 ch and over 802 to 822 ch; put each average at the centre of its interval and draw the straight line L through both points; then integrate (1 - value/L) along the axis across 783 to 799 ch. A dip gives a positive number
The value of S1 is 3.4 ch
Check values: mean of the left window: 4.35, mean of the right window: 3.68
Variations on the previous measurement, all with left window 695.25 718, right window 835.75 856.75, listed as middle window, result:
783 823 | 4.9 ch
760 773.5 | -1.0 ch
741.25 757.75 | -3.4 ch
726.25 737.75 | -1.4 ch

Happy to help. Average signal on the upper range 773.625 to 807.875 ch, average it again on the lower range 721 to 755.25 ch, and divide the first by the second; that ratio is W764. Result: 0.80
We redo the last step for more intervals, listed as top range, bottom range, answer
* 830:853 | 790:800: 1.37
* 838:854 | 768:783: 1.10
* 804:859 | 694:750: 1.07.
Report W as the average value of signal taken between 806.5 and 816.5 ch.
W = 3.73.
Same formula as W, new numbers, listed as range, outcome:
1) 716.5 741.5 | 3.92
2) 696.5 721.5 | 3.46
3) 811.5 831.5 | 3.93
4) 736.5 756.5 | 4.24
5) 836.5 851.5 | 4.08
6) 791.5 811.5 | 3.21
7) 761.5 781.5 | 3.83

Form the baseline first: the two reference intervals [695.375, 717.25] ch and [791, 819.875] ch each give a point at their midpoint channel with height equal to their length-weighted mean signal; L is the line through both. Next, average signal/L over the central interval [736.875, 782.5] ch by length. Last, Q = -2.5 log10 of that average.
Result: -0.20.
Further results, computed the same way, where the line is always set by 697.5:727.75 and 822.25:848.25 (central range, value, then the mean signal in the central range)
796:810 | 0.20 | 3.25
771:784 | 0.04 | 3.67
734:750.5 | -0.11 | 4.07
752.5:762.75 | -0.16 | 4.33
